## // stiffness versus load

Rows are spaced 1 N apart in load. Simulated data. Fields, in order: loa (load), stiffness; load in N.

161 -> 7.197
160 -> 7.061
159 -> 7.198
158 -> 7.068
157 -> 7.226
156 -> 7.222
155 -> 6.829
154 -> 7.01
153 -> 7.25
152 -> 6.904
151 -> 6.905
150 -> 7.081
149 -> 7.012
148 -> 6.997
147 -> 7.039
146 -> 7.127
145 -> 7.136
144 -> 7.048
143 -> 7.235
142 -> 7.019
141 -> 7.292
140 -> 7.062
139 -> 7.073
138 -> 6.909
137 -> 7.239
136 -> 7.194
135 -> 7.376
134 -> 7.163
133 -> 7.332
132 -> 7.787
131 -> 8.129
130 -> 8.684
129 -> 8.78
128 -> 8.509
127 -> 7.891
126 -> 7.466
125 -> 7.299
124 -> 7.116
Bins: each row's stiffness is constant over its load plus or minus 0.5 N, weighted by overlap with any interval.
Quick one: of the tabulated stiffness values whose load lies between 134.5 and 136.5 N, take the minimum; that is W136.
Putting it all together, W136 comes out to 7.194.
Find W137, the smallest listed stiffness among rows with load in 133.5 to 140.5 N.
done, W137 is 6.909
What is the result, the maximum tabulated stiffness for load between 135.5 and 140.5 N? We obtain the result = 7.239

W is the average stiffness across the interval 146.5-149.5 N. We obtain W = 7.02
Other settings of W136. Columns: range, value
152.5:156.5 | 6.829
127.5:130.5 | 8.509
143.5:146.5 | 7.048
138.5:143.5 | 7.019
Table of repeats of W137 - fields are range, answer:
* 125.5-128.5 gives 7.466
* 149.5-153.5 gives 6.904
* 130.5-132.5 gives 7.787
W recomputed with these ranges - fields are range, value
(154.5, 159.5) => 7.11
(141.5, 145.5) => 7.11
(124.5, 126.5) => 7.38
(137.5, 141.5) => 7.08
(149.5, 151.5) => 6.99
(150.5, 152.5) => 6.9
